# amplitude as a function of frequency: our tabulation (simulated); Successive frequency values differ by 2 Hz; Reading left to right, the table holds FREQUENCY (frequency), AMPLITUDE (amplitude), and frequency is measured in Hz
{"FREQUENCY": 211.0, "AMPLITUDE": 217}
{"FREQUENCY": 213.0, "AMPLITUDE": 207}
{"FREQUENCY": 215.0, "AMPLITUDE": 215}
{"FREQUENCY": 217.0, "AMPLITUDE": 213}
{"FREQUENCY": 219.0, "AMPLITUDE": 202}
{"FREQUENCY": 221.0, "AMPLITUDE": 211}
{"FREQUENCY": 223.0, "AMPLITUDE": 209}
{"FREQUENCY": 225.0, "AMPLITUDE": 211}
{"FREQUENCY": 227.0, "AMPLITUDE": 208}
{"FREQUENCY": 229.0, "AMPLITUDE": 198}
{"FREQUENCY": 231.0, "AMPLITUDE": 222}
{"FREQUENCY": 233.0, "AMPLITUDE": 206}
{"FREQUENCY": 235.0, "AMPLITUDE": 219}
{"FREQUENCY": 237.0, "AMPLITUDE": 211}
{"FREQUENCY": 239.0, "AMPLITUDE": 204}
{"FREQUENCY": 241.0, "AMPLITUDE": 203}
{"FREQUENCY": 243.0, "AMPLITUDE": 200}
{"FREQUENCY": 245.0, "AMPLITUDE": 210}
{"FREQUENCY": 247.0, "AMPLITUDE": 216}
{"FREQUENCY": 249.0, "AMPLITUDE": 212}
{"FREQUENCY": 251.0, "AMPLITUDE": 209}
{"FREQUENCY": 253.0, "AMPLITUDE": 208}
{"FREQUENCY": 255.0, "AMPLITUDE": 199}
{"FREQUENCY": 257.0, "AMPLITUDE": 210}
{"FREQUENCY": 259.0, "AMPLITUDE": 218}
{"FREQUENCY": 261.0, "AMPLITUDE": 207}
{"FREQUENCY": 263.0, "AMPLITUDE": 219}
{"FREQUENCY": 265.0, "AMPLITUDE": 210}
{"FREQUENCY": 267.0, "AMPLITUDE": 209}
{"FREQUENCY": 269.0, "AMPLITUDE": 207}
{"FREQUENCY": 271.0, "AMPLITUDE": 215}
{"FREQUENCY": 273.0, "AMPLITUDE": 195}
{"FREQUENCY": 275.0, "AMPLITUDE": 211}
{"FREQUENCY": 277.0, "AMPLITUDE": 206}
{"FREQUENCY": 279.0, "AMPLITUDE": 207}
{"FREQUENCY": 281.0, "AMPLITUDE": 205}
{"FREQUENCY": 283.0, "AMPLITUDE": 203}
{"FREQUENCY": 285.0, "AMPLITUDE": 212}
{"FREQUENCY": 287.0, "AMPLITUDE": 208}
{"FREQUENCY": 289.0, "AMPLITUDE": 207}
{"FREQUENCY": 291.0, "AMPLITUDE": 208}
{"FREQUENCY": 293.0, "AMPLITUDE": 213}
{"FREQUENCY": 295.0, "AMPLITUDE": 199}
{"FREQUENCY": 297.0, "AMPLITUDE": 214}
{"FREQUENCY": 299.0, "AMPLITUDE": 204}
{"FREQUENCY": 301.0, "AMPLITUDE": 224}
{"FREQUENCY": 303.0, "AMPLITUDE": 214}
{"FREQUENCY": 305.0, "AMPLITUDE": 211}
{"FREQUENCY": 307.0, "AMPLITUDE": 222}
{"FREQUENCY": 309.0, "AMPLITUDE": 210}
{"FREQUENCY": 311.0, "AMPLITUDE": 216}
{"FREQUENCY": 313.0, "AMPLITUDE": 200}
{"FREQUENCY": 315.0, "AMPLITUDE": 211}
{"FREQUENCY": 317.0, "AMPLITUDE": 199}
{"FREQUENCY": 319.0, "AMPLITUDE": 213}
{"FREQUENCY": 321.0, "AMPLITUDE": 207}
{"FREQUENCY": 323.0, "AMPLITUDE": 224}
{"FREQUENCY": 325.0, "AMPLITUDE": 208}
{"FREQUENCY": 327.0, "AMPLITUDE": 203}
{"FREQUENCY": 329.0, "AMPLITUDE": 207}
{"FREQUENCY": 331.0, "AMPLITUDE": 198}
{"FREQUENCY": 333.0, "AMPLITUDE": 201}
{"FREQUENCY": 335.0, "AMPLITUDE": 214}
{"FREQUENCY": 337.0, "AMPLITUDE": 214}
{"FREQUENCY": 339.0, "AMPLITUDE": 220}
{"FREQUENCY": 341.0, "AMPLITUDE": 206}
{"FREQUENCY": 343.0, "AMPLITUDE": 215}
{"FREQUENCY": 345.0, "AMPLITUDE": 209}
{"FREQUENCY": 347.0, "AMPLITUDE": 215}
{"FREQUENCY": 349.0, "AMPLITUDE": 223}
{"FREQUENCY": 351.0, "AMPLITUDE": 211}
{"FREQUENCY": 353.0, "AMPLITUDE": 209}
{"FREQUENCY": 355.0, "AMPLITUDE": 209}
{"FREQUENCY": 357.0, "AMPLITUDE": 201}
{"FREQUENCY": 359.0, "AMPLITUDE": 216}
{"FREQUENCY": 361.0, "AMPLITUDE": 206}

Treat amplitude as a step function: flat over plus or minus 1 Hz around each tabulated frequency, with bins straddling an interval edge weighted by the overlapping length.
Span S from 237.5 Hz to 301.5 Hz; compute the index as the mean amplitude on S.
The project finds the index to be 208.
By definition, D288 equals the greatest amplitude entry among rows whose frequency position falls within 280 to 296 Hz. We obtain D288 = 213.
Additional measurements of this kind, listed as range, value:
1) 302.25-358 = 224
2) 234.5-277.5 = 219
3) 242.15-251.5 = 216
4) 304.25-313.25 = 222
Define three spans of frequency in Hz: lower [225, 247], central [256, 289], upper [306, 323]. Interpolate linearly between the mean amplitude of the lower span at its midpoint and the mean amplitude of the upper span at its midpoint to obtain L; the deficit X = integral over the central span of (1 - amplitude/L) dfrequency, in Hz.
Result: 0.1 Hz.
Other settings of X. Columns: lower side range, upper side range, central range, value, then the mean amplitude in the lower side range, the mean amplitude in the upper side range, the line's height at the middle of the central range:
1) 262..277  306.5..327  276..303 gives 0.13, 209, 210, 210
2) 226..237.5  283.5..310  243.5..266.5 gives 0.04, 211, 211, 211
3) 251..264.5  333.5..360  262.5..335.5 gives 0.74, 210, 212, 211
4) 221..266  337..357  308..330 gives 0.29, 210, 212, 212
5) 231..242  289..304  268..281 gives 0.22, 210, 211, 210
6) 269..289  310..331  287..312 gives -0.49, 207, 208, 208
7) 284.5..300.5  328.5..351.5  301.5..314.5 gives -0.20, 208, 211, 209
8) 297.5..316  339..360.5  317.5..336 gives 0.35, 212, 212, 212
